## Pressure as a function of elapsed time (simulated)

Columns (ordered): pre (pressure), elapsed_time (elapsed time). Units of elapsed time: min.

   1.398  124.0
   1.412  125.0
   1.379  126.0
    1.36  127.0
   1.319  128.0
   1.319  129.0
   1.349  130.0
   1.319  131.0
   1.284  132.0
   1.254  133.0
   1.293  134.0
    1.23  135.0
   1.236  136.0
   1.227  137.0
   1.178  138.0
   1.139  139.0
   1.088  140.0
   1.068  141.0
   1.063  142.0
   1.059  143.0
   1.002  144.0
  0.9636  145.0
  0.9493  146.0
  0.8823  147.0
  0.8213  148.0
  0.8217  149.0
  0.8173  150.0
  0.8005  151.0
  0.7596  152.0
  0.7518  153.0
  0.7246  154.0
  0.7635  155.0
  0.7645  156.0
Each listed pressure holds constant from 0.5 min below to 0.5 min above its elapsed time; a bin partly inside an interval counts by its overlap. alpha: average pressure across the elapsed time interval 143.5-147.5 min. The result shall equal 0.949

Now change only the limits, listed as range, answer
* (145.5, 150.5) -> 0.858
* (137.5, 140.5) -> 1.14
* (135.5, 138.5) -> 1.21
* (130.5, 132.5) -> 1.3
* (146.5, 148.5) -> 0.852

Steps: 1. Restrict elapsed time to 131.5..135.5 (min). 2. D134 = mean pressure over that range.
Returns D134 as 1.27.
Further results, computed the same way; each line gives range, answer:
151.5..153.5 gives 0.756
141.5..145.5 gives 1.02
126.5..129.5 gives 1.33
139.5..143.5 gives 1.07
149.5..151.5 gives 0.809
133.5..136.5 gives 1.25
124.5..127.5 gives 1.38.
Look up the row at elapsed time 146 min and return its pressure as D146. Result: 0.9493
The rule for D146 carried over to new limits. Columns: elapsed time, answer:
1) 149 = 0.8217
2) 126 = 1.379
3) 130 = 1.349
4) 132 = 1.284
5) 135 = 1.23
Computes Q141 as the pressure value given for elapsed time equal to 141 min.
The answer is 1.068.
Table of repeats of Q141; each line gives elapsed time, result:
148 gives 0.8213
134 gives 1.293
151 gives 0.8005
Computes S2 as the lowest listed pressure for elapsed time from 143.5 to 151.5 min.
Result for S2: 0.8005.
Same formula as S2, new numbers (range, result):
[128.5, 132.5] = 1.284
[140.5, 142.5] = 1.063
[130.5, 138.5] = 1.178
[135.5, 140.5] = 1.088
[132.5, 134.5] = 1.254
